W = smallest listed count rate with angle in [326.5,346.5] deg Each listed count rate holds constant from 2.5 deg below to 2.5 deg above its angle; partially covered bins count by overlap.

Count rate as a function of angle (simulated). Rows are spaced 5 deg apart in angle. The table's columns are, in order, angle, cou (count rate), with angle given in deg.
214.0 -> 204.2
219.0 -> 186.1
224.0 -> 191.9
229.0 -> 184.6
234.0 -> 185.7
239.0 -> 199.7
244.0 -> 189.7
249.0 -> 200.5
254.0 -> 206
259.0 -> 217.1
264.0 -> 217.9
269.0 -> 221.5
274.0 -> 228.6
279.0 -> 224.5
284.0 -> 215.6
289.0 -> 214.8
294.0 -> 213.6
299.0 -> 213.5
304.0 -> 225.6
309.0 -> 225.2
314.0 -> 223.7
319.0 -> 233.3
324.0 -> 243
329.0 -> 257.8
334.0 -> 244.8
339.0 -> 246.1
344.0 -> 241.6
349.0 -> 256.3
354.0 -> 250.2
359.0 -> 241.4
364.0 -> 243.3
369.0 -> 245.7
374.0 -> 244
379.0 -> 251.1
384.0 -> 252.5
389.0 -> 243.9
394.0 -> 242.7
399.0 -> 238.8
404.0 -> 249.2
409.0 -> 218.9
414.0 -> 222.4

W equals 241.6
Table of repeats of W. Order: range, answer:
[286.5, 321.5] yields 213.5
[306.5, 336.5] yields 223.7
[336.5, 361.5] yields 241.4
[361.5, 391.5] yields 243.3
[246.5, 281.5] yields 200.5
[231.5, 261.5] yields 185.7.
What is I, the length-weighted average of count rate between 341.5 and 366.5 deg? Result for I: 247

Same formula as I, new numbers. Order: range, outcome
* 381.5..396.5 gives 246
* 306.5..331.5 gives 237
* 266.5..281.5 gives 225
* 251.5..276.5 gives 218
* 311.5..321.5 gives 228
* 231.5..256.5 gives 196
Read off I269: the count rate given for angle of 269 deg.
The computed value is 221.5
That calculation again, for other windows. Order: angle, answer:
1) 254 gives 206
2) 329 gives 257.8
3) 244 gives 189.7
